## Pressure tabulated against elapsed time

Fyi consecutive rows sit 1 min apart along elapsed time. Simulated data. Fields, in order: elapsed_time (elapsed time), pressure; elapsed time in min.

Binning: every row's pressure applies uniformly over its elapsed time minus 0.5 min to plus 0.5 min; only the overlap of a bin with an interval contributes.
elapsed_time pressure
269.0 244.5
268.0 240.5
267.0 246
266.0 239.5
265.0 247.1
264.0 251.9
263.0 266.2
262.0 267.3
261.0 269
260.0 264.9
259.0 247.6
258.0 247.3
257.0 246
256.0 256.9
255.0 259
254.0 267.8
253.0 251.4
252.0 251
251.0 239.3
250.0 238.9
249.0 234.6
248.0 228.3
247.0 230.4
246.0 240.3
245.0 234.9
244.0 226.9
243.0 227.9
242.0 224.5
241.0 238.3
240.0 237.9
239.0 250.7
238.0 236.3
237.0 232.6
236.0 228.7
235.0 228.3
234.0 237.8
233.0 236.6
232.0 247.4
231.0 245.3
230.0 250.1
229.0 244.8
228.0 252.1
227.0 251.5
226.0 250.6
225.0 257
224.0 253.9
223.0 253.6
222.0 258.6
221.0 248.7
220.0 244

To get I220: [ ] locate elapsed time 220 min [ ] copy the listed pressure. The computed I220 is 244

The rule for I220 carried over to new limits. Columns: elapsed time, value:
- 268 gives 240.5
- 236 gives 228.7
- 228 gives 252.1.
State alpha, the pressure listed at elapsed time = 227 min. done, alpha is 251.5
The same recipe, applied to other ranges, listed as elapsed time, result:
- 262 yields 267.3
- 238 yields 236.3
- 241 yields 238.3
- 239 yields 250.7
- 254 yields 267.8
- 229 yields 244.8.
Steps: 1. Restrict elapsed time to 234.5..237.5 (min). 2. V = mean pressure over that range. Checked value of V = 230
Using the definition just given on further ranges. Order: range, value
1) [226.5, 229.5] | 249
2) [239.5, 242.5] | 234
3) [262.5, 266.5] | 251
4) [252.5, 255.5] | 259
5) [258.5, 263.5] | 263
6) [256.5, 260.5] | 251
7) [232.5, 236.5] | 233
